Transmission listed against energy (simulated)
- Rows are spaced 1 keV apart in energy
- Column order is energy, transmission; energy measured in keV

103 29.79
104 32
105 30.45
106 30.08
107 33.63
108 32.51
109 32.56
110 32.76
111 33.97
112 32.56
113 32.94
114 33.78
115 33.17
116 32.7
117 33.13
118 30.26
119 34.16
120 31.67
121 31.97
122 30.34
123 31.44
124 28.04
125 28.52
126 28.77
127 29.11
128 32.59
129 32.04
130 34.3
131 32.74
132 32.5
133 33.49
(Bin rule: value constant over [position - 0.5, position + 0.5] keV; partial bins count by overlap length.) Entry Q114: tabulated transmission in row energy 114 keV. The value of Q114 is 33.78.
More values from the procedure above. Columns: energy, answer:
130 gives 34.3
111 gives 33.97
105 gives 30.45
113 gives 32.94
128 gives 32.59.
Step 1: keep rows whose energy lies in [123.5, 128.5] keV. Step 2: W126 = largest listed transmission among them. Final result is 32.59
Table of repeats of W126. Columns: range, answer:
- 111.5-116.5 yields 33.78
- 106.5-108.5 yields 33.63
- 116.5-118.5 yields 33.13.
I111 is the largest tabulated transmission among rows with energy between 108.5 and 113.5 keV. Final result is 33.97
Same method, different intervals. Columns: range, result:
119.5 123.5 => 31.97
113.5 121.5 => 34.16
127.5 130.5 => 34.3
